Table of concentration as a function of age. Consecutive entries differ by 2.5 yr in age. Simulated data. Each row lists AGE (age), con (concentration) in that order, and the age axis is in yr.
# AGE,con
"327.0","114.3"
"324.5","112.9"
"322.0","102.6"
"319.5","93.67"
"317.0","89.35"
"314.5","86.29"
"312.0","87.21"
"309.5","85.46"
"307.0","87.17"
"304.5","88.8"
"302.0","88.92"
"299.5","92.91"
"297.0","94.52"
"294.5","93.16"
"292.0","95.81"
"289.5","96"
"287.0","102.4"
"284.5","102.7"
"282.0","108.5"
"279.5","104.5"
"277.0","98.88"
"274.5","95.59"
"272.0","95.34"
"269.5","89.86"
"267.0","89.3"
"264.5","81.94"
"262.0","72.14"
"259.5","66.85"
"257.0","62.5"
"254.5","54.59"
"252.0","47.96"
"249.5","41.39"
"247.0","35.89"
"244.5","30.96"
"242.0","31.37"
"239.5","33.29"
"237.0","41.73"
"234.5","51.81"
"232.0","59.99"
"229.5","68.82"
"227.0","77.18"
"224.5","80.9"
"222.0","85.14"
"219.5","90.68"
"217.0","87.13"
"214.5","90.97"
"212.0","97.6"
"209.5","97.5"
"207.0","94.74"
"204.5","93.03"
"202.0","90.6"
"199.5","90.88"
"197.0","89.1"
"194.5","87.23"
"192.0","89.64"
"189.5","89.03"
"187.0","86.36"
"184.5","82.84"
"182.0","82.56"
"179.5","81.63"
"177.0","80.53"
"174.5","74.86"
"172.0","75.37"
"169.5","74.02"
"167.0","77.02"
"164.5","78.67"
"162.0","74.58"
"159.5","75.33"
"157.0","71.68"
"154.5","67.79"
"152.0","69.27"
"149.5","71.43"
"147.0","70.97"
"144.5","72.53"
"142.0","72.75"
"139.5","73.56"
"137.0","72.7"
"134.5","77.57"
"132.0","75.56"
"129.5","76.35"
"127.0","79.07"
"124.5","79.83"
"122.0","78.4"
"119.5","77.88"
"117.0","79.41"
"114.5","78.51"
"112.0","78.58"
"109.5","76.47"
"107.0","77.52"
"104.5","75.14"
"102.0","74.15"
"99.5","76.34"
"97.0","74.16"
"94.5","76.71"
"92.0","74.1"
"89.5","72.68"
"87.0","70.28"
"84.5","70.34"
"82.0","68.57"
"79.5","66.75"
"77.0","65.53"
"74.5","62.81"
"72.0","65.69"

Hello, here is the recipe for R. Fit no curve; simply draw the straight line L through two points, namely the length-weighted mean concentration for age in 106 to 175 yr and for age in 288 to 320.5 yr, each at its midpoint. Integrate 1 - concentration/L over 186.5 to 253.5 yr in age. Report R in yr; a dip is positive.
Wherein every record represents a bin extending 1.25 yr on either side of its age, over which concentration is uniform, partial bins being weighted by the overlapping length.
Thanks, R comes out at 8.0 yr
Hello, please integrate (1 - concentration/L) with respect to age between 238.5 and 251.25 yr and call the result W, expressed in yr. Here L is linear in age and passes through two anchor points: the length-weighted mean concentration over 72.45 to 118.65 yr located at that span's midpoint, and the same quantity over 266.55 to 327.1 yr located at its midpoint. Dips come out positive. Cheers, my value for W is 7.76 yr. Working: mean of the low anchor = 73.1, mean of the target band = 35.1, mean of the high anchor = 95.6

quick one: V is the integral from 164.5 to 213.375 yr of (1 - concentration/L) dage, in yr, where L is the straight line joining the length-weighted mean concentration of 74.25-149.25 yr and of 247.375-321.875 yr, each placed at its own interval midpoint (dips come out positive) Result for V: -4.0 yr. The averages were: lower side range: 74.3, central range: 85.9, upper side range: 85.7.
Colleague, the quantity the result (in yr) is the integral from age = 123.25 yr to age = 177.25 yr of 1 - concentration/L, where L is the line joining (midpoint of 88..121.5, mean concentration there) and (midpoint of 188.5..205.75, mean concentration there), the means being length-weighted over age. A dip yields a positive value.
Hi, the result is 5.49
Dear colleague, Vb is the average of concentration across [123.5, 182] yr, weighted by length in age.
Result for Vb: 75.1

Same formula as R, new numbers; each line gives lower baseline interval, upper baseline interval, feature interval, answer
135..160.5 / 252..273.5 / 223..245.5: 6.3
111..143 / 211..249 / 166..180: -1.2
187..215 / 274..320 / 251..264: 4.3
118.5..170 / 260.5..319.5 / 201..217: -2.1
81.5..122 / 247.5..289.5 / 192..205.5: -1.9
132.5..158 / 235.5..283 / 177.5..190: -2.4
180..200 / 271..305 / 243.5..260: 8.0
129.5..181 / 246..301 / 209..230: -1.9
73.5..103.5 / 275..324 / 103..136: -1.3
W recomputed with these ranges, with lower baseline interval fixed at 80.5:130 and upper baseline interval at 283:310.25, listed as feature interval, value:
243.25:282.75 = 7.75 yr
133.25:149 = 1.15 yr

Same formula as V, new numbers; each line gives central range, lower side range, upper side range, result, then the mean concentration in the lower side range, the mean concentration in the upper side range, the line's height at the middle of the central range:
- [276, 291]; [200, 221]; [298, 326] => -1.6 yr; 92.6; 92.5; 92.5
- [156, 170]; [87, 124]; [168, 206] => 1.2 yr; 76.3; 84.5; 82.1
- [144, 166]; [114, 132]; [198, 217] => 3.0 yr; 78.3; 93.1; 83.9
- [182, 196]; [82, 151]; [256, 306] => -0.8 yr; 75.2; 91.2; 82.2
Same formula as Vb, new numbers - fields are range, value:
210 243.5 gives 69.3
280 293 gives 101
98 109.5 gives 75.8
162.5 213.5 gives 85.5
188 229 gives 89.1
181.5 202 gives 87.6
